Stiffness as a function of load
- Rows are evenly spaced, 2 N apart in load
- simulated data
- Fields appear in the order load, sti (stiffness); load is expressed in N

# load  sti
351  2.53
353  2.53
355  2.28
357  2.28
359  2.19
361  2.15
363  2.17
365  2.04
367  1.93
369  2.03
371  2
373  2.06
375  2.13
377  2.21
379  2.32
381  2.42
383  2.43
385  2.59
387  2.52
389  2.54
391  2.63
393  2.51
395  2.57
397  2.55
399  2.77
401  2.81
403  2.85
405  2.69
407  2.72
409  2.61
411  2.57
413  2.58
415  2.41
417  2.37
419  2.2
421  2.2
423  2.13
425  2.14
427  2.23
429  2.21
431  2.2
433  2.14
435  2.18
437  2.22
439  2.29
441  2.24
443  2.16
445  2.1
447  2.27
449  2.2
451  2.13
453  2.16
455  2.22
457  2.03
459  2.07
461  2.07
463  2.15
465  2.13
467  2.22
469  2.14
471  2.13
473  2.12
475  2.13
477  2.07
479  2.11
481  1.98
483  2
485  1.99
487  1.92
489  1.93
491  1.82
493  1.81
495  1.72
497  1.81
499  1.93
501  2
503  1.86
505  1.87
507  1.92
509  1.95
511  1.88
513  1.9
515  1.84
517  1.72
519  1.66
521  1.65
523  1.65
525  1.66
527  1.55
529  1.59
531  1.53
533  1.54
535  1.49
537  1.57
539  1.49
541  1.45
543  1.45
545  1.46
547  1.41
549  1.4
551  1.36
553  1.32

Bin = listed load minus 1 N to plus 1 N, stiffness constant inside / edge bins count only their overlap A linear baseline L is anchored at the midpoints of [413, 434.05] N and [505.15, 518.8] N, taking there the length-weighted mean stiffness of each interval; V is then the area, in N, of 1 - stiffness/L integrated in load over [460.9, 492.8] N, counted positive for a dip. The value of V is -0.6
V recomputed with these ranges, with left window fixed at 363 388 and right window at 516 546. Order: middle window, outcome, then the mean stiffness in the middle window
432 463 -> -4.0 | 2.16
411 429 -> -2.3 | 2.29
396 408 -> -3.5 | 2.73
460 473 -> -2.1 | 2.14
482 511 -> -3.1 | 1.89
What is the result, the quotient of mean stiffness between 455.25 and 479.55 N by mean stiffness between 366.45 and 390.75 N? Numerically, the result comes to 0.93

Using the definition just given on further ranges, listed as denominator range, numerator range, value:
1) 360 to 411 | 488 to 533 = 0.74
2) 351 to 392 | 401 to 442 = 1.04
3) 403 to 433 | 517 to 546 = 0.65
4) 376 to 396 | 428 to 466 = 0.88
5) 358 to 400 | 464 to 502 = 0.86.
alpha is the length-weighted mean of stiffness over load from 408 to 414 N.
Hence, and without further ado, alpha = 2.59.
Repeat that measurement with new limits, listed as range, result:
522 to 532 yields 1.6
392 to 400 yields 2.6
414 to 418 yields 2.39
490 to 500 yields 1.82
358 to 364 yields 2.17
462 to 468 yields 2.17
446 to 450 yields 2.24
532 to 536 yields 1.52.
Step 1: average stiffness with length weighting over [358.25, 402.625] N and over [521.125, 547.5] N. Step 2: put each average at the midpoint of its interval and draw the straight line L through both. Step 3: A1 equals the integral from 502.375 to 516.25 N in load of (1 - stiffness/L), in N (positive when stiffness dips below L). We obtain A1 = -1.8 N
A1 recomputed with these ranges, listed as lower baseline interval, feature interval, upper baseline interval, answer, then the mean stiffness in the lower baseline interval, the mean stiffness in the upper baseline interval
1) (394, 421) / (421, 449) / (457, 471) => 1.9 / 2.58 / 2.12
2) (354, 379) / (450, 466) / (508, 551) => -2.5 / 2.13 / 1.61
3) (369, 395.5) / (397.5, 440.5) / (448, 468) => -2.8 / 2.36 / 2.14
